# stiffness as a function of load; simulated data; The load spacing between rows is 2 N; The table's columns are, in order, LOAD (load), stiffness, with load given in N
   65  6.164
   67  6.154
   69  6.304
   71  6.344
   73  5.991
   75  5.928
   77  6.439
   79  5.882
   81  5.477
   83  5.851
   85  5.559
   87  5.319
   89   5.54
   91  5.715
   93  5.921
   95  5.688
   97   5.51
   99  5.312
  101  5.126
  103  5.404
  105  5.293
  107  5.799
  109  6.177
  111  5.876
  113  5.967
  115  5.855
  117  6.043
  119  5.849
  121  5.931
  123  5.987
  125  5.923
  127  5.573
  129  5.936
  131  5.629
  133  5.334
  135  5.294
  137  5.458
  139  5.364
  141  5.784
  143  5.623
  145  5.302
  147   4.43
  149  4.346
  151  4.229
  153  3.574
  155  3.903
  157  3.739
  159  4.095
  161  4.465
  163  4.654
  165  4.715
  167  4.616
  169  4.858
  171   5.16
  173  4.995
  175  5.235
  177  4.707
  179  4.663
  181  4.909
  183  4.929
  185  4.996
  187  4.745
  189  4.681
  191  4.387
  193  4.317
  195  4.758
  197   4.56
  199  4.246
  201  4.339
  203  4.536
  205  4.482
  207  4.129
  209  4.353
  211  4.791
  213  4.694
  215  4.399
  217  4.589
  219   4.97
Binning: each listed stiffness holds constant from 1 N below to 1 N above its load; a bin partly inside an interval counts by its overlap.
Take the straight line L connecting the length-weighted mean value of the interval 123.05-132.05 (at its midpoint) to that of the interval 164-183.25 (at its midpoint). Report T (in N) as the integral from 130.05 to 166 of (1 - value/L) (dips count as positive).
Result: 4.1 N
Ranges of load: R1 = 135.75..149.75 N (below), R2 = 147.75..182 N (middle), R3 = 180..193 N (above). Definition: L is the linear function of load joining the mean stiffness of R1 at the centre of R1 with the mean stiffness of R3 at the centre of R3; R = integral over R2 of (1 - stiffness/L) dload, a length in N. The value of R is 3.0 N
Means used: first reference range 5.2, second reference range 4.74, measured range 4.52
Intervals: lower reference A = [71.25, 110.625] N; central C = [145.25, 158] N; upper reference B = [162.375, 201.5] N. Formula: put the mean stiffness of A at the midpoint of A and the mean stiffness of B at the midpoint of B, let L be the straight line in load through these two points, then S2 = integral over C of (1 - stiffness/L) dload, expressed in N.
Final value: 2.4 N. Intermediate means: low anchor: 5.7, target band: 4.11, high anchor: 4.73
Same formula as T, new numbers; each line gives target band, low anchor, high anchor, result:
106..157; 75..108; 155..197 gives -1.9 N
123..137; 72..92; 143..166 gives -2.3 N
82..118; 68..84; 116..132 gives 1.7 N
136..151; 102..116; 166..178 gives 0.5 N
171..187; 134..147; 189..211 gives -0.5 N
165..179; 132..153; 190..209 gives -0.5 N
